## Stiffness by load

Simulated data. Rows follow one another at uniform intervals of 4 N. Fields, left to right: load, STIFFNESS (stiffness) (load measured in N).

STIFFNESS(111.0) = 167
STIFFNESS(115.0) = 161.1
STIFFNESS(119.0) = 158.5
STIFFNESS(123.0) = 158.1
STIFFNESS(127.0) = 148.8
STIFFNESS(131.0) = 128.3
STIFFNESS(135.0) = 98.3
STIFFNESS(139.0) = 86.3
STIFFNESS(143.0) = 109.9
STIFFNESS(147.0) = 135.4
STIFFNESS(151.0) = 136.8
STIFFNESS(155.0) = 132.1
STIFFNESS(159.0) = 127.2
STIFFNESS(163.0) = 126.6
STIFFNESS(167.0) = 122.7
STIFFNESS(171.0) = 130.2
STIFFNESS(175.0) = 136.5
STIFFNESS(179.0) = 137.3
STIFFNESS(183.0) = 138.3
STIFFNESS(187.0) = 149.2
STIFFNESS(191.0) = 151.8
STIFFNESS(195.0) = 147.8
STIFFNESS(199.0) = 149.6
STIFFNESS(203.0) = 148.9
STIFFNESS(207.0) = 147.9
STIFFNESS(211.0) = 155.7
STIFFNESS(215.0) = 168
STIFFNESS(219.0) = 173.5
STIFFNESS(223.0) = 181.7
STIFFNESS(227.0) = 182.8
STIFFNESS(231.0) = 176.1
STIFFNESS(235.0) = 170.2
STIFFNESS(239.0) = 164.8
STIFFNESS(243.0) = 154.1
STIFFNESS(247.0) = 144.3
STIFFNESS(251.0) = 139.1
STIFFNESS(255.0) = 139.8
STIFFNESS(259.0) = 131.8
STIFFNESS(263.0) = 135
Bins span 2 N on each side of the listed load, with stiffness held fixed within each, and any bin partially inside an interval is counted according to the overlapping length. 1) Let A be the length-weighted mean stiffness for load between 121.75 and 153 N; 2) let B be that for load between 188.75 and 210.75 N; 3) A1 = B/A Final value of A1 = 1.20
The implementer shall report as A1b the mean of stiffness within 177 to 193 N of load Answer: 144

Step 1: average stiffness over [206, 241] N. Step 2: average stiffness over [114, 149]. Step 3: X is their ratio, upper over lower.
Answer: 1.3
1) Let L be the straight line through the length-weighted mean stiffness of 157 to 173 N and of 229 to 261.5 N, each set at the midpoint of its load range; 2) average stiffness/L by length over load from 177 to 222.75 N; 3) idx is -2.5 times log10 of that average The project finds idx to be -0.11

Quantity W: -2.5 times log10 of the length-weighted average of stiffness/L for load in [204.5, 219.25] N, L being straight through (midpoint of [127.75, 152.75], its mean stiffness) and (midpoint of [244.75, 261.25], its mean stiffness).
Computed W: -0.21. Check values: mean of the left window 117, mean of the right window 139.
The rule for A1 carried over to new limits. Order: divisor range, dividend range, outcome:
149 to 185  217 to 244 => 1.31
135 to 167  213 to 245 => 1.42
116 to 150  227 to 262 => 1.19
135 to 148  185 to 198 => 1.40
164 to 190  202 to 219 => 1.16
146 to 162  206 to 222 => 1.23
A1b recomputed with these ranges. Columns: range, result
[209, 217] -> 162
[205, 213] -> 152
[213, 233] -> 176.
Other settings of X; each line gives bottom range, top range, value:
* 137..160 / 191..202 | 1.23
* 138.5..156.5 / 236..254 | 1.23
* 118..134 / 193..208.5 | 1.03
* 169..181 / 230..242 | 1.25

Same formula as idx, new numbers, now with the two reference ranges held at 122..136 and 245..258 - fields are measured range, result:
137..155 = 0.139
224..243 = -0.227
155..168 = 0.075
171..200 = -0.048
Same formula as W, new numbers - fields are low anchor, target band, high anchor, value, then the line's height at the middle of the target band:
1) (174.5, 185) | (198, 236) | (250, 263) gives -0.207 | 137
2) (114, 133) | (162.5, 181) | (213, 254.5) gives 0.194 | 157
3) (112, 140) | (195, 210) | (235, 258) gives -0.030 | 145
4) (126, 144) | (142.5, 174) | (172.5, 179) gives -0.024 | 126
